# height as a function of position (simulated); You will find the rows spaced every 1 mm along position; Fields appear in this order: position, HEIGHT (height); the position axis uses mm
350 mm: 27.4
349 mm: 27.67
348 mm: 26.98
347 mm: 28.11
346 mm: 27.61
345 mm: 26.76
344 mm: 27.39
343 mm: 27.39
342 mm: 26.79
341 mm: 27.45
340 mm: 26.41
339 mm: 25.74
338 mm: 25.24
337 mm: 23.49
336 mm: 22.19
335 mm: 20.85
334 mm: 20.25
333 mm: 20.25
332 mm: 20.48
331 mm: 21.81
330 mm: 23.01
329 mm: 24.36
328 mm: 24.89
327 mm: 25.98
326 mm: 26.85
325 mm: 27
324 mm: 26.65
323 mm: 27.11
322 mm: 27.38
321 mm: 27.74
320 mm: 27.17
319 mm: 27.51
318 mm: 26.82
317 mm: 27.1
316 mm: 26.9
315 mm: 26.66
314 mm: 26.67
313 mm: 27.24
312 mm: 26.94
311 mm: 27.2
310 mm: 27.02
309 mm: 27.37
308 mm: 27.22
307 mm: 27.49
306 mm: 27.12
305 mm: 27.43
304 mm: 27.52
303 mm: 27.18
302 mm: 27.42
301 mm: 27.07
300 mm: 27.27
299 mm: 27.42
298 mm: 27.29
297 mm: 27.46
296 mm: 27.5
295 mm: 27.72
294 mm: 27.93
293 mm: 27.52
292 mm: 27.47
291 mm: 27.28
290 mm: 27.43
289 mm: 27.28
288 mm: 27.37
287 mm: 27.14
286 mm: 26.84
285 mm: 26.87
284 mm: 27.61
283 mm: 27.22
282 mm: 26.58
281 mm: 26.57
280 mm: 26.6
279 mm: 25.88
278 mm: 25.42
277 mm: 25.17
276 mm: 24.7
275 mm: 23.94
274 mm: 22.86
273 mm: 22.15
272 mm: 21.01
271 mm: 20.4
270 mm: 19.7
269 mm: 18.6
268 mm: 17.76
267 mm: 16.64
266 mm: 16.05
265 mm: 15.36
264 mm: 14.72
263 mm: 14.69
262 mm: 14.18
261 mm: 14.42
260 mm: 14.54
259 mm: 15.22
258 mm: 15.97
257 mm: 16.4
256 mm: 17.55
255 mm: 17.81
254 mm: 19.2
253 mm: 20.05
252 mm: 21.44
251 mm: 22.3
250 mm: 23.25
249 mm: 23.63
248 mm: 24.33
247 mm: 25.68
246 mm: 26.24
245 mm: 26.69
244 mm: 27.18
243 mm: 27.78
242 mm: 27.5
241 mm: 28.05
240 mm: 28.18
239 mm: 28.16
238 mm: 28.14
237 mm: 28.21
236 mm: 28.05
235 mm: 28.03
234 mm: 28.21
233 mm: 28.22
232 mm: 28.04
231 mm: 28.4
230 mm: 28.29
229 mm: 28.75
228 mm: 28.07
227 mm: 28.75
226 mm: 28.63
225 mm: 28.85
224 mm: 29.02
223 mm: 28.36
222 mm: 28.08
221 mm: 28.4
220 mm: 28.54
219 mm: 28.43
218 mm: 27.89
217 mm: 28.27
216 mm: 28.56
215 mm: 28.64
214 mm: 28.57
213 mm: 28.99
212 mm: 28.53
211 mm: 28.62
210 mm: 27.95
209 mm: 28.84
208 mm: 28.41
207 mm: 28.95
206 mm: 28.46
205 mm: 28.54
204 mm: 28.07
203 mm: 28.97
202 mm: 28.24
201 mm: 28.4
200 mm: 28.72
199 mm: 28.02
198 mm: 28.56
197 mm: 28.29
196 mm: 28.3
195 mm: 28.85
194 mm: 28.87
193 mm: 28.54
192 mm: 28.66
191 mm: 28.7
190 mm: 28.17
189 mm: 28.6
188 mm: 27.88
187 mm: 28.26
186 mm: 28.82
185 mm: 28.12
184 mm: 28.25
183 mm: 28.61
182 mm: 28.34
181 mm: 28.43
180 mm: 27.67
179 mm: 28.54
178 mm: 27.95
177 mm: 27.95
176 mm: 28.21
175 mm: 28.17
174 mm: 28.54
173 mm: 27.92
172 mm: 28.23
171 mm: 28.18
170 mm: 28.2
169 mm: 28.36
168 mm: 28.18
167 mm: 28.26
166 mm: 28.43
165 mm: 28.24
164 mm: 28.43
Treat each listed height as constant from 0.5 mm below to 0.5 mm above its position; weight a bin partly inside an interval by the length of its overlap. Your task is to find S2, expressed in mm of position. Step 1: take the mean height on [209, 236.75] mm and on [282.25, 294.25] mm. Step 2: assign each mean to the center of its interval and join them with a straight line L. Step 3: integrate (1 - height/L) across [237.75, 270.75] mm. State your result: 8.4 mm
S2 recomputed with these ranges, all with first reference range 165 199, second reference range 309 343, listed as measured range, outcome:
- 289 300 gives -0.58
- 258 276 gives 5.89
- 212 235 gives -0.78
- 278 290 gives -0.25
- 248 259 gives 2.93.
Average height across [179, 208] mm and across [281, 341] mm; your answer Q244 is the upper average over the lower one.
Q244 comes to 0.92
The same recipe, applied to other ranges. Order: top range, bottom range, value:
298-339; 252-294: 1.19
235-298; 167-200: 0.83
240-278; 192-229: 0.73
